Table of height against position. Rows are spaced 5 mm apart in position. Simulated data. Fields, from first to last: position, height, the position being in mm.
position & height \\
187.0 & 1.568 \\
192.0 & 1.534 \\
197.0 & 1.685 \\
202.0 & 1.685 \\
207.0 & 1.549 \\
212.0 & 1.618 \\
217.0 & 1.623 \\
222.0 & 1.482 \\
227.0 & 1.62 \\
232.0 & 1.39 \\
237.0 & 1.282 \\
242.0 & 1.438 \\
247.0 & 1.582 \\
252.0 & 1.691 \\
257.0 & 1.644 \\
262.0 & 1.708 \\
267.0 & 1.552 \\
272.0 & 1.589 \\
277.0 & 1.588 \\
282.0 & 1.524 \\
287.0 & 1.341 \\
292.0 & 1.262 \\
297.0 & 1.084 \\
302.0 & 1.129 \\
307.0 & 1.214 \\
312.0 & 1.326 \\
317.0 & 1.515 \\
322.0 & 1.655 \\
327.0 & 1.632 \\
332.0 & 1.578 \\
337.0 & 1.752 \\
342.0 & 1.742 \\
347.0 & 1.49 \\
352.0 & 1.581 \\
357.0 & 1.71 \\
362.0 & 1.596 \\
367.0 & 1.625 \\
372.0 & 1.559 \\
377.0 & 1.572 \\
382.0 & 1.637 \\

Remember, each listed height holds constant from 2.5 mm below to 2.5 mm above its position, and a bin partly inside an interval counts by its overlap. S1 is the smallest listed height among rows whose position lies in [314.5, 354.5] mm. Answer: 1.49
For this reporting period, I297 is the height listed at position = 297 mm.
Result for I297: 1.084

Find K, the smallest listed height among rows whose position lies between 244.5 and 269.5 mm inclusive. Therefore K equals 1.552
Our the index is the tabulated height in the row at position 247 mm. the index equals 1.582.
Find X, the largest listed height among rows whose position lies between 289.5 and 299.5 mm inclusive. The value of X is 1.262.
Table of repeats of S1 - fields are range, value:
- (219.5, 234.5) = 1.39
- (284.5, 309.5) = 1.084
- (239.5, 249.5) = 1.438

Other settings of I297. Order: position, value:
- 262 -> 1.708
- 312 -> 1.326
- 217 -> 1.623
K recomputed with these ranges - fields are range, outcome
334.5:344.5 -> 1.742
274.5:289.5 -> 1.341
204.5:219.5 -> 1.549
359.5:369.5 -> 1.596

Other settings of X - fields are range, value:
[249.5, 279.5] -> 1.708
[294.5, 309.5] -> 1.214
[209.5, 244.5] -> 1.623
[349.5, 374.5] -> 1.71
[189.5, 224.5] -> 1.685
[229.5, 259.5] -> 1.691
